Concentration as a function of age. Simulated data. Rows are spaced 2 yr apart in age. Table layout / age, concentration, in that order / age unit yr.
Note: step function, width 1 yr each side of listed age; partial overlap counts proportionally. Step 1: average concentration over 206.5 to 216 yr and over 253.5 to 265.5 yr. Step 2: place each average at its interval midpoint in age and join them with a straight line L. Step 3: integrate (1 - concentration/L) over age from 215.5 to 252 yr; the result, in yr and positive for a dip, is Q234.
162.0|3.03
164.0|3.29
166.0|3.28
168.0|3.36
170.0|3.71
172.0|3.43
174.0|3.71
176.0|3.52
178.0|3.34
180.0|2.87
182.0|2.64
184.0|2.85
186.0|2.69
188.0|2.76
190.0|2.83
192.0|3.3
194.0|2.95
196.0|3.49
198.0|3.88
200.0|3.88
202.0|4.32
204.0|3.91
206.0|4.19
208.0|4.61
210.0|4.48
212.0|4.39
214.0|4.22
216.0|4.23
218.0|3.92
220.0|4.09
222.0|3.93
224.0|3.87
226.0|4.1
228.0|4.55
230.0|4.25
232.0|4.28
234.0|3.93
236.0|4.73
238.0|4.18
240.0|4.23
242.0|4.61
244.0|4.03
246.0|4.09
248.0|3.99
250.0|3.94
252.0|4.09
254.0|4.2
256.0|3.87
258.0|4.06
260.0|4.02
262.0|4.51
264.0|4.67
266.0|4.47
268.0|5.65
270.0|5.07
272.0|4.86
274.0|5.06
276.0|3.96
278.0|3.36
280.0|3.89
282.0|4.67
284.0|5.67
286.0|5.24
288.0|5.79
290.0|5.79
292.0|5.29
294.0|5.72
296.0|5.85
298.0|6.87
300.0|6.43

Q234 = 1.3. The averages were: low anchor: 4.39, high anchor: 4.23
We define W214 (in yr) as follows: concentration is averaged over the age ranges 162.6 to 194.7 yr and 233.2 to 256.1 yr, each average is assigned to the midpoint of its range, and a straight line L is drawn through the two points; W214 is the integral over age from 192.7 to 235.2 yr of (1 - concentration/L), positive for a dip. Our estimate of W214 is -4.25 yr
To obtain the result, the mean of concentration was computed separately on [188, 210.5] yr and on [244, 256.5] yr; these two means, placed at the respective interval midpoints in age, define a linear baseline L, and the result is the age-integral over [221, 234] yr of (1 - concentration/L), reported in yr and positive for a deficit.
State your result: -0.8 yr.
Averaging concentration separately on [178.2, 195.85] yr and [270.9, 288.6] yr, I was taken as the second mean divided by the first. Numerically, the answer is 1.61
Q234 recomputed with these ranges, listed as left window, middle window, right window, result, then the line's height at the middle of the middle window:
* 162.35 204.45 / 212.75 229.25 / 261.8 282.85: -1.2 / 3.85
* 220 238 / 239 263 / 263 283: 1.3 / 4.38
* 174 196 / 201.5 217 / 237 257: -3.7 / 3.46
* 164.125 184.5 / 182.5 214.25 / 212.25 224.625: 0.8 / 3.71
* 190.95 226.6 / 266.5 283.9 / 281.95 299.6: 2.5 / 5.4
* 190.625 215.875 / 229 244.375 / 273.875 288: -0.2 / 4.24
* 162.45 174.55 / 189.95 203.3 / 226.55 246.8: 0.7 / 3.79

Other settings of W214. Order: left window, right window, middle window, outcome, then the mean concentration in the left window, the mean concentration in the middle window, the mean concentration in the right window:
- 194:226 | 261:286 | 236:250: 0.5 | 4.06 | 4.21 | 4.68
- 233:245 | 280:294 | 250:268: 1.6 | 4.29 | 4.3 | 5.32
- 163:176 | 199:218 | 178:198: 4.4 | 3.47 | 3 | 4.23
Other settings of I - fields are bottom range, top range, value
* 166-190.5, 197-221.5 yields 1.32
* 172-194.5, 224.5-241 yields 1.39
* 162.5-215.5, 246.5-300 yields 1.36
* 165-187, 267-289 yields 1.50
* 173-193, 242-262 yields 1.34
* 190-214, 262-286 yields 1.20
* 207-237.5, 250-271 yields 1.05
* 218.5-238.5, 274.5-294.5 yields 1.18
